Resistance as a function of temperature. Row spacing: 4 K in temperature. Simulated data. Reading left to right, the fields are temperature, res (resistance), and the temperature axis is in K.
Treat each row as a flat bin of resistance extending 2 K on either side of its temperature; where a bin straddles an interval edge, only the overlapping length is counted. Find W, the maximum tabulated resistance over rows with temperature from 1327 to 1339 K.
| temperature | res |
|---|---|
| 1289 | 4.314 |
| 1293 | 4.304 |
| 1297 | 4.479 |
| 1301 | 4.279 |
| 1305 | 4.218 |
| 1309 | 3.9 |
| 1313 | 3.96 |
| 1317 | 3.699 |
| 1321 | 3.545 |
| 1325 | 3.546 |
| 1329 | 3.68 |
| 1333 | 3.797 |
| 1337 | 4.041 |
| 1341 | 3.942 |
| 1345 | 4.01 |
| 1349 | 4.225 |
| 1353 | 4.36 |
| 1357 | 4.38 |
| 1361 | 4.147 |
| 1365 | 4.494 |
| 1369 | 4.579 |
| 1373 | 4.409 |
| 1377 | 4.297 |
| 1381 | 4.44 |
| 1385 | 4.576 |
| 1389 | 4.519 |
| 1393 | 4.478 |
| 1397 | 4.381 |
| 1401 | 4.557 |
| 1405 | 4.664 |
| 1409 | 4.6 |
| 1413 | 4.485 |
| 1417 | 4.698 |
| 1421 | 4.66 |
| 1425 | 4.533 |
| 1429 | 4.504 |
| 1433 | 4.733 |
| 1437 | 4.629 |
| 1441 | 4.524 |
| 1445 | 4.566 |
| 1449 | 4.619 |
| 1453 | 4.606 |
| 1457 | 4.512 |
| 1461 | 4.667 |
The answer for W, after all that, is 4.041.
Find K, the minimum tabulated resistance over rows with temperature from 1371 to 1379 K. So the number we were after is 4.297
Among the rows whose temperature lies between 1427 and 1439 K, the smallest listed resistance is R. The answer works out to 4.504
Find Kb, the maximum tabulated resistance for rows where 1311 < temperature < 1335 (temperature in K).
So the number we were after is 3.96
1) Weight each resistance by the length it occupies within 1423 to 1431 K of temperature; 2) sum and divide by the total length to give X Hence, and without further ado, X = 4.52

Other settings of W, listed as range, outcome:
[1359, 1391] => 4.579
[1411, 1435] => 4.733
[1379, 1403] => 4.576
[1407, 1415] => 4.6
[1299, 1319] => 4.279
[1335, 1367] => 4.494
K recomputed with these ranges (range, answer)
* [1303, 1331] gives 3.545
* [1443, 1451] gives 4.566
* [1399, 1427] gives 4.485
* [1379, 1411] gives 4.381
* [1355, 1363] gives 4.147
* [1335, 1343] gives 3.942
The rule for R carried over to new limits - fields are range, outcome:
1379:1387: 4.44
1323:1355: 3.546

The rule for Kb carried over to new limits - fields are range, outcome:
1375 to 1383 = 4.44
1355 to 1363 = 4.38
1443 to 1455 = 4.619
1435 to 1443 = 4.629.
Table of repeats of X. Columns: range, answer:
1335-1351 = 4.05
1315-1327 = 3.6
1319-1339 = 3.72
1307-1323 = 3.78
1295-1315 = 4.17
